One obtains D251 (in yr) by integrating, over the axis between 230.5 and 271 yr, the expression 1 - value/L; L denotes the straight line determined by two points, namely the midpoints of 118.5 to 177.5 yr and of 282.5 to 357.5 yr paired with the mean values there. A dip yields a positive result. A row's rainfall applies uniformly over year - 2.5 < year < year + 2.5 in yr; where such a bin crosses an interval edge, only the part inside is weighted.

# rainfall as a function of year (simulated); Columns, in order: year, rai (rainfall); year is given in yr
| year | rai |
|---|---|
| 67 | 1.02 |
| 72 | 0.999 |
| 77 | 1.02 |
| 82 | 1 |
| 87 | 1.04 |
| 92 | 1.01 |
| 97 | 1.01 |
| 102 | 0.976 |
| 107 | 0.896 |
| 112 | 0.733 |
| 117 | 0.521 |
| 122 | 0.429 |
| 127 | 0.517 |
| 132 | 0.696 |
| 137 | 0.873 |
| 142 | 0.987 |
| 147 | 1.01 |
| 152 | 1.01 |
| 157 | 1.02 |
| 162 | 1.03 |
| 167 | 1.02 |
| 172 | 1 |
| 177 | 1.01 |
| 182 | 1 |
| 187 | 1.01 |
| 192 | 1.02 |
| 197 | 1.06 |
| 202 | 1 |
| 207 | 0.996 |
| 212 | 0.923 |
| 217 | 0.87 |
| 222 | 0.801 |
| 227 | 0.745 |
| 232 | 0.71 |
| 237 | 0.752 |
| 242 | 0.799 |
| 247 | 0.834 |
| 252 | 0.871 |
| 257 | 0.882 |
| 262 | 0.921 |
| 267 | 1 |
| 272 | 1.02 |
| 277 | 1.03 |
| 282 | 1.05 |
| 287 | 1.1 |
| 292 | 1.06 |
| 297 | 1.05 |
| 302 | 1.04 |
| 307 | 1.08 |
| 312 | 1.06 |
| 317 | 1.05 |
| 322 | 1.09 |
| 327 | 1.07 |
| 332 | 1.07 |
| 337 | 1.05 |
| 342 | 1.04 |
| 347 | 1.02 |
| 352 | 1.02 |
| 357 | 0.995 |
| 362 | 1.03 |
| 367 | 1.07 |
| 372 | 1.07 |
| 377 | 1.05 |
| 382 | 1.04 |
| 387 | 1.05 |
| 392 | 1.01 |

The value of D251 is 5.2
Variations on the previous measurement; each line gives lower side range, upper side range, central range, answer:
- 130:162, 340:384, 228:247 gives 4.3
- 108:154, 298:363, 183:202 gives -4.0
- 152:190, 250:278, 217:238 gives 4.5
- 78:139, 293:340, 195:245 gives 4.3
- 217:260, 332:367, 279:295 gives -2.9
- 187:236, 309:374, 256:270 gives 0.3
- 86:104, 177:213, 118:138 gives 8.0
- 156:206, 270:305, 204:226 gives 2.9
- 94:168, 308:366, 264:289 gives -1.2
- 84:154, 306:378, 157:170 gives -2.1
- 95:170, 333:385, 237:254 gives 2.2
